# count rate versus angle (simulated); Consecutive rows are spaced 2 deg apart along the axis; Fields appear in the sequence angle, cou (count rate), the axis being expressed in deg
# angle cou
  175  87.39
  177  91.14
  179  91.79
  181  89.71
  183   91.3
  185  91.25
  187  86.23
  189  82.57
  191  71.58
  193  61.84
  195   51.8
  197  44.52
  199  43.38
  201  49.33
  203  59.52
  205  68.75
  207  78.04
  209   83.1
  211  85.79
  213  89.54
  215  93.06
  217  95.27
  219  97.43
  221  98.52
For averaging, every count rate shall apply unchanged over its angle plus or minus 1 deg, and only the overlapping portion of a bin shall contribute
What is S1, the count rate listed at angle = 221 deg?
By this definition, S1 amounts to 98.52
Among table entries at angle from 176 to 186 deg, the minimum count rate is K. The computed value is 89.71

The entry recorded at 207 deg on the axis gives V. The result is 78.04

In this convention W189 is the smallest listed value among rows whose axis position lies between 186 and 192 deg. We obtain 71.58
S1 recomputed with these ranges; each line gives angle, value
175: 87.39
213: 89.54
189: 82.57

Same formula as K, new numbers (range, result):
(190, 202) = 43.38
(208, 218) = 83.1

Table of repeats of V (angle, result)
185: 91.25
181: 89.71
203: 59.52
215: 93.06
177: 91.14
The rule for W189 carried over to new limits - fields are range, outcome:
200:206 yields 49.33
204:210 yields 68.75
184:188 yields 86.23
